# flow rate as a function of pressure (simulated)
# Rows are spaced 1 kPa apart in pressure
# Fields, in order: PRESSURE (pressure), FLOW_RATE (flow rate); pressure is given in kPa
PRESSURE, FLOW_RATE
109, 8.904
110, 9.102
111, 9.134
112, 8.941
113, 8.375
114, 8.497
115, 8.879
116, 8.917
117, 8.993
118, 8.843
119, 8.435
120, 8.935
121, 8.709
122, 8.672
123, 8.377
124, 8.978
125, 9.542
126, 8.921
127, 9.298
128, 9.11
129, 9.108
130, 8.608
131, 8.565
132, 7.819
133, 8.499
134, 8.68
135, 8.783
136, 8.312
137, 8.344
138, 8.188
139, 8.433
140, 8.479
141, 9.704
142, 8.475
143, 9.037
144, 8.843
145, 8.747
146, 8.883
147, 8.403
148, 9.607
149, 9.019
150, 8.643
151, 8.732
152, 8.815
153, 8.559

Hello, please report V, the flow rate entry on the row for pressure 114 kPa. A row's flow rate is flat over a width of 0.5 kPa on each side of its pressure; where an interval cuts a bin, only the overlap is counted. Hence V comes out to 8.497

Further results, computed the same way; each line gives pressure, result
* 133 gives 8.499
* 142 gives 8.475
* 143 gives 9.037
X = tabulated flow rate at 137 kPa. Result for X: 8.344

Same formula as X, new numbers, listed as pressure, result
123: 8.377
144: 8.843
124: 8.978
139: 8.433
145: 8.747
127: 9.298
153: 8.559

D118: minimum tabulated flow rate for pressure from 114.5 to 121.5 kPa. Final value 8.435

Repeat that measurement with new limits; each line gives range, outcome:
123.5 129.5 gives 8.921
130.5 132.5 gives 7.819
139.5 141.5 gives 8.479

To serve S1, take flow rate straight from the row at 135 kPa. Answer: 8.783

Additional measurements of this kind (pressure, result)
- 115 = 8.879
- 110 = 9.102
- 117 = 8.993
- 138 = 8.188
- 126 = 8.921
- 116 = 8.917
